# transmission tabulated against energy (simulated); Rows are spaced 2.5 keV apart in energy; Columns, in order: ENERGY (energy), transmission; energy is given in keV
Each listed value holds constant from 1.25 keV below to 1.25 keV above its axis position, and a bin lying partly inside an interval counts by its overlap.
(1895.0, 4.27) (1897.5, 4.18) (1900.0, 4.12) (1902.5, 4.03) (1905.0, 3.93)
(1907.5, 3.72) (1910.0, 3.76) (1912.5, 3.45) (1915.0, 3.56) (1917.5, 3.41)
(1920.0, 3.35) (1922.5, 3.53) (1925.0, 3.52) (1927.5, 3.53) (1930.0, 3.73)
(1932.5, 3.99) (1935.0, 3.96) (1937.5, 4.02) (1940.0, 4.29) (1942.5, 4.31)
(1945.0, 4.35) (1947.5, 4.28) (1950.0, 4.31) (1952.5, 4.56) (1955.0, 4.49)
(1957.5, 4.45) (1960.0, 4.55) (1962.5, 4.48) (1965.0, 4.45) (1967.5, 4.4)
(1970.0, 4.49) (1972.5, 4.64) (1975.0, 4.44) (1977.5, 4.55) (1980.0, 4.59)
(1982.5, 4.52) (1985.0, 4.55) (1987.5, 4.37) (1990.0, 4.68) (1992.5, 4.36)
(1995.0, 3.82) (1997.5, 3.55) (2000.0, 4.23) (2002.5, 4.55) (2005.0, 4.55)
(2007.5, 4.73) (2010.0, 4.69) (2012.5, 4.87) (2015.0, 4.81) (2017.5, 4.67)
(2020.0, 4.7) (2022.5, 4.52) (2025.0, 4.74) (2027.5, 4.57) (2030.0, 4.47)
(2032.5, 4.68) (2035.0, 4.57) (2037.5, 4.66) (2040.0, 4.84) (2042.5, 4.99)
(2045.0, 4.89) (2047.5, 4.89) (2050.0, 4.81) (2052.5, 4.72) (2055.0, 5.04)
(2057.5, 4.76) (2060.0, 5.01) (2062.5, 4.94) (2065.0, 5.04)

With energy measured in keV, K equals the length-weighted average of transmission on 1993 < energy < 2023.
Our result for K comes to 4.47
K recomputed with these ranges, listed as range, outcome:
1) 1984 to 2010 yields 4.35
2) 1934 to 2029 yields 4.45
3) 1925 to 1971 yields 4.24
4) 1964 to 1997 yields 4.43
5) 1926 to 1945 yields 3.99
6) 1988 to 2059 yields 4.62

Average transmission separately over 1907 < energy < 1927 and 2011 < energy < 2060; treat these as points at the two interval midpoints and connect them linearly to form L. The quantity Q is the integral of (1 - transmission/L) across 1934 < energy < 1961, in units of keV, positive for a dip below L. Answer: -3.4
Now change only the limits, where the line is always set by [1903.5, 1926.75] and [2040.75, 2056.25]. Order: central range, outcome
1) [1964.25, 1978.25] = -1.22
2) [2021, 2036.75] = 0.34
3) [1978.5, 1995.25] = -0.65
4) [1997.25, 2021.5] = -0.36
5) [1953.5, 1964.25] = -1.29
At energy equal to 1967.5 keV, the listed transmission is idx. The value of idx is 4.4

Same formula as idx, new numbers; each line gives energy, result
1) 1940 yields 4.29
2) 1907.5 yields 3.72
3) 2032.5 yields 4.68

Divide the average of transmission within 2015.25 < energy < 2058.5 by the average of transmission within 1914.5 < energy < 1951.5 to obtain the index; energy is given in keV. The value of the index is 1.22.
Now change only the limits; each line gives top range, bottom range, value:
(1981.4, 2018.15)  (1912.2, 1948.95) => 1.16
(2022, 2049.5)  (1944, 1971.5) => 1.06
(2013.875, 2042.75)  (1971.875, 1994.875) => 1.04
